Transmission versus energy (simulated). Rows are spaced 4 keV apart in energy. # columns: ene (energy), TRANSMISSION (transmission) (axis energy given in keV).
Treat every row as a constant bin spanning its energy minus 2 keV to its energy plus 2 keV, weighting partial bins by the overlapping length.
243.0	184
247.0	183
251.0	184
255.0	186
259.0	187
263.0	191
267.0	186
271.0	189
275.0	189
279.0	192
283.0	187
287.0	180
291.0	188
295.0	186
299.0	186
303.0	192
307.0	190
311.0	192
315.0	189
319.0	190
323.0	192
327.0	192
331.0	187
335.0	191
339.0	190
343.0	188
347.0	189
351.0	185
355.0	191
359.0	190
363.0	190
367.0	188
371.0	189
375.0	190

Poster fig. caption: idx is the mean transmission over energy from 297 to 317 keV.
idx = 190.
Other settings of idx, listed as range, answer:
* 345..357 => 188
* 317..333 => 190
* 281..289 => 184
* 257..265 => 189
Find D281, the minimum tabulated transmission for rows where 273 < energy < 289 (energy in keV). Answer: 180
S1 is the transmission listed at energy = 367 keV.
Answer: 188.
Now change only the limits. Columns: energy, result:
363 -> 190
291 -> 188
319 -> 190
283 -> 187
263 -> 191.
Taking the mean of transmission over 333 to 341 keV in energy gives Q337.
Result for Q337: 190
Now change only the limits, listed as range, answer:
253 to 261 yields 186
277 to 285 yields 190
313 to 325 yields 190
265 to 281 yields 189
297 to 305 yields 189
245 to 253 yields 184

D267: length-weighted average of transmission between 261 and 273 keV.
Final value 189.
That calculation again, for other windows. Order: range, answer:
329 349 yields 189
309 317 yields 190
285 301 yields 185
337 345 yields 189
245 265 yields 186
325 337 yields 190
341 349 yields 188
